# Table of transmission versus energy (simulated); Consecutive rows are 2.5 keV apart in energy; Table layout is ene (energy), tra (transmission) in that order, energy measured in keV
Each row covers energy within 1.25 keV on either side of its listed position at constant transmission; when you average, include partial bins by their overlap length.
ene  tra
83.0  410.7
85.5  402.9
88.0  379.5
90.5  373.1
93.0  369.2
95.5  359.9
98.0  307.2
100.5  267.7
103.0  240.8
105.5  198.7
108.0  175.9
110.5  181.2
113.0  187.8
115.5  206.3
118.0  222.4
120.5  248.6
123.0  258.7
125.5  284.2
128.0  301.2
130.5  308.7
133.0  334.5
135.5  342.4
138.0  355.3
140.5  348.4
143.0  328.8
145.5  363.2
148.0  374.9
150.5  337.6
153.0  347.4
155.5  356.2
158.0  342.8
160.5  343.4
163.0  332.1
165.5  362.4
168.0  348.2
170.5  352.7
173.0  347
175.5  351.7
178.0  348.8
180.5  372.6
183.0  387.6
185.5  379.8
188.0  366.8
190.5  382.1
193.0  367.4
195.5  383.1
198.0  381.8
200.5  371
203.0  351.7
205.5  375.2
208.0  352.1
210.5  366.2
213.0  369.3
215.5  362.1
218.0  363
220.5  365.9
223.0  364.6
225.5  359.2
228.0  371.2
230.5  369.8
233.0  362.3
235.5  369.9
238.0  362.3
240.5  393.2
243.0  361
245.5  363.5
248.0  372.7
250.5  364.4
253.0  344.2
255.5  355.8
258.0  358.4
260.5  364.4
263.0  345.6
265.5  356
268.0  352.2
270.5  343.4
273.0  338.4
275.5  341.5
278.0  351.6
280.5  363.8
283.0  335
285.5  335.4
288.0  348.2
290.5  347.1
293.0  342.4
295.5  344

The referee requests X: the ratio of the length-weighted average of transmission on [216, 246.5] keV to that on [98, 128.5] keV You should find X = 1.58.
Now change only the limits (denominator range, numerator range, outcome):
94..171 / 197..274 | 1.21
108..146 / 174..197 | 1.33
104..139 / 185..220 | 1.44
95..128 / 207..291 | 1.49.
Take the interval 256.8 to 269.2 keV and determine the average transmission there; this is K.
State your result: 355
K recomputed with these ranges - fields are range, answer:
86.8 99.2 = 358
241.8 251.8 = 365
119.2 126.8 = 264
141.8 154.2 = 350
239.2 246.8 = 372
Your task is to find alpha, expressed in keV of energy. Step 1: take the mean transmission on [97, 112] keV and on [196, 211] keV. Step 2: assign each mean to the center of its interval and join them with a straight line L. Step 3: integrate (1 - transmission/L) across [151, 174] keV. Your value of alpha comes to -2.91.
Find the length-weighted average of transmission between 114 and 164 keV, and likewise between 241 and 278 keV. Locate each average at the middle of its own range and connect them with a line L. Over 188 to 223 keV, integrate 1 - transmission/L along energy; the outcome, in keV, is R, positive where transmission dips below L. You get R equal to -3.19 keV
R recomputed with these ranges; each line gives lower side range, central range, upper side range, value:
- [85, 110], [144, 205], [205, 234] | -3.46 keV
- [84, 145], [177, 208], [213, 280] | -3.67 keV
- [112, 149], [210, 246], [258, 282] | -3.44 keV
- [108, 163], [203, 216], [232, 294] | -1.23 keV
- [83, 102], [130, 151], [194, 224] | 0.82 keV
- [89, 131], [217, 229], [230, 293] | -1.17 keV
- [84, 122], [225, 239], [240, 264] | -0.65 keV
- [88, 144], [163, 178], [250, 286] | -2.09 keV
